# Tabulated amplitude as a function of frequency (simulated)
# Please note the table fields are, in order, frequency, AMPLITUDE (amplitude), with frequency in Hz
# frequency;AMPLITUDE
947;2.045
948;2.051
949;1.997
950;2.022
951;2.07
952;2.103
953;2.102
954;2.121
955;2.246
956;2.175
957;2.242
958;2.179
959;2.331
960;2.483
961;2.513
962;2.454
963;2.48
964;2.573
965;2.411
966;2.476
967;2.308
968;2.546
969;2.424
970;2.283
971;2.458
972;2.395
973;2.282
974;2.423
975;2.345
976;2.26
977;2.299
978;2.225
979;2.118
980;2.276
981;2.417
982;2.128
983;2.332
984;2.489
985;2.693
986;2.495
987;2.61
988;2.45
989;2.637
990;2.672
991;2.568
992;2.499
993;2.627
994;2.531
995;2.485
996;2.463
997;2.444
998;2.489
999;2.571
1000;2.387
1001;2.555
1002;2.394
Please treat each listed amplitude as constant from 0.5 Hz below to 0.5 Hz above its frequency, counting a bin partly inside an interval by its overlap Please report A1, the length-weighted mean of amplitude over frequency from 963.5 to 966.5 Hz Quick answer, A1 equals 2.49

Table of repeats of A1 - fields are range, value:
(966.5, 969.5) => 2.43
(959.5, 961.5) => 2.5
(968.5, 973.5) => 2.37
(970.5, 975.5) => 2.38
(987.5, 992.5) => 2.57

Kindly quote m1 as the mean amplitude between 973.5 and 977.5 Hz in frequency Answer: 2.33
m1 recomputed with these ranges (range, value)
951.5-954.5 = 2.11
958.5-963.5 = 2.45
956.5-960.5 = 2.31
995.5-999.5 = 2.49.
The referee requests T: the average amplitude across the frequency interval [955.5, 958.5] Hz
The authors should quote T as 2.2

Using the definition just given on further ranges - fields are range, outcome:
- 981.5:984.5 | 2.32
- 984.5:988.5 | 2.56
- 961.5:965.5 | 2.48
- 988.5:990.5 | 2.65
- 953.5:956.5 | 2.18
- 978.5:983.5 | 2.25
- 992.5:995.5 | 2.55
